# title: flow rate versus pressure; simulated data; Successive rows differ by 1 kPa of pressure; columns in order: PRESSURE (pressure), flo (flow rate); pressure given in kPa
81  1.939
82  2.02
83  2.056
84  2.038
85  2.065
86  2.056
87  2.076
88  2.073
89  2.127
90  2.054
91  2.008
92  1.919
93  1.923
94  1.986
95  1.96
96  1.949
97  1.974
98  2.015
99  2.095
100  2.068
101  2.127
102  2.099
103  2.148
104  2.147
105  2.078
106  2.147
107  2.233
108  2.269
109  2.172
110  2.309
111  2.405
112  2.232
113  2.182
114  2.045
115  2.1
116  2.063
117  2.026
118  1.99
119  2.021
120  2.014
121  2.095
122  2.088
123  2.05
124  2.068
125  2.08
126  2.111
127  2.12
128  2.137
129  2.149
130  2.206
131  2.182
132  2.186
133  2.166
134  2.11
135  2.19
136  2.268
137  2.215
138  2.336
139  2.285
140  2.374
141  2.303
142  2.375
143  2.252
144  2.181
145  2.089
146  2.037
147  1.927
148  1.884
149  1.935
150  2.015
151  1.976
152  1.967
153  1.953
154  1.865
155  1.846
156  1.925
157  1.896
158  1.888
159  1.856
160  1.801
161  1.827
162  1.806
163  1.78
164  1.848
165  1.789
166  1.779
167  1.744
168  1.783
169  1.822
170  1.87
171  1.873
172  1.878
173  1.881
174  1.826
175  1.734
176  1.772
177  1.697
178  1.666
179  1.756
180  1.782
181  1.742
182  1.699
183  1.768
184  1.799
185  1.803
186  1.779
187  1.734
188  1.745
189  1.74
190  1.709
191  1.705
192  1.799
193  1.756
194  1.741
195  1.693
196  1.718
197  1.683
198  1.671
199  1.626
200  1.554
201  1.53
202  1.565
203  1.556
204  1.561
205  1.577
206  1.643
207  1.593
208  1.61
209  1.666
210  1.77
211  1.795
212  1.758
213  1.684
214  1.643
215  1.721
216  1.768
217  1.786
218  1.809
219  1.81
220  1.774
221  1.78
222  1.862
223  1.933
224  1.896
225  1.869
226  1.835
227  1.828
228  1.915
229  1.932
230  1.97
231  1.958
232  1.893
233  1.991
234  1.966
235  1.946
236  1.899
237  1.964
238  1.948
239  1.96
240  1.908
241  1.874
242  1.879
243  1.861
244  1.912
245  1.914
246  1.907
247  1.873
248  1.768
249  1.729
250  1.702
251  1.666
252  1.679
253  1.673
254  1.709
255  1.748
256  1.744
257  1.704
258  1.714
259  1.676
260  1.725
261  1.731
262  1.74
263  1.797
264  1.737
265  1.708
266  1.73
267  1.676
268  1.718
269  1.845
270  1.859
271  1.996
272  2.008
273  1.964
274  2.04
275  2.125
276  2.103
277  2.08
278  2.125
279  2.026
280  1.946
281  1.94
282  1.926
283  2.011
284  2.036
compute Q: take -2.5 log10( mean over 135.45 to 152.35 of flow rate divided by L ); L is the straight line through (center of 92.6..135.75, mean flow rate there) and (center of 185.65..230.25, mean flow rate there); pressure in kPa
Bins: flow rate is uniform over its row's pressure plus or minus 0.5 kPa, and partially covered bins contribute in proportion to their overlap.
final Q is -0.08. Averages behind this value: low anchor 2.11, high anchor 1.73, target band 2.14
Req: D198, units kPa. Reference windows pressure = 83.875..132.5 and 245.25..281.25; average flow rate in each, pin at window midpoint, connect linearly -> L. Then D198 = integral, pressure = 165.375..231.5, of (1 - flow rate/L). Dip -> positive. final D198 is 6.4 kPa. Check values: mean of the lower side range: 2.1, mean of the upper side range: 1.83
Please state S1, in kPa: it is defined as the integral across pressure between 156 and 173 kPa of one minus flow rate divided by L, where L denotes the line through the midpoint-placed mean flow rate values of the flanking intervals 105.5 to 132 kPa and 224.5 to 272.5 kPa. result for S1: 1.6 kPa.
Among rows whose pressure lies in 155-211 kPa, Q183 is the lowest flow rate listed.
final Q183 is 1.53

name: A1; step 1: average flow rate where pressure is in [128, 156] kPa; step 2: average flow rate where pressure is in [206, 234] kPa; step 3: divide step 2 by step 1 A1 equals 0.85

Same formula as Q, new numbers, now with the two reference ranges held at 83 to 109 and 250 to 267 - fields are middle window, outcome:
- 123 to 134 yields -0.073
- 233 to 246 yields -0.097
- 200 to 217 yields 0.106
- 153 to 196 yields 0.063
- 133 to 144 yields -0.147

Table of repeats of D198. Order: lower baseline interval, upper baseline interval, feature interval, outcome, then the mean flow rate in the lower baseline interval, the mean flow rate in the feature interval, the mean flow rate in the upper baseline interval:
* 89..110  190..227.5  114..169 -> -2.69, 2.08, 2.03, 1.72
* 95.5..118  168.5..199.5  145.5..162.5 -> -0.04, 2.13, 1.91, 1.76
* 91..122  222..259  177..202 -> 2.95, 2.09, 1.71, 1.85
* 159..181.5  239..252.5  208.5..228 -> 0.24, 1.79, 1.79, 1.83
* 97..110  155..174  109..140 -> -1.86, 2.13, 2.15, 1.84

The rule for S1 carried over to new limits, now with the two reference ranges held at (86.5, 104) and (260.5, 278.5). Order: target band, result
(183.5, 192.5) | 0.9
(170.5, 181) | 1.0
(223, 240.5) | 0.0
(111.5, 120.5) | -0.2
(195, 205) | 1.7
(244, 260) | 1.3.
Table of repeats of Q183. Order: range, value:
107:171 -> 1.744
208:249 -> 1.61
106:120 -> 1.99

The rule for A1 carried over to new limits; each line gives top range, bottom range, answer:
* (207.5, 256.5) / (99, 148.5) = 0.85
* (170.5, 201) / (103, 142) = 0.80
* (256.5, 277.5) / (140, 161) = 0.92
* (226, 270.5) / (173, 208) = 1.07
